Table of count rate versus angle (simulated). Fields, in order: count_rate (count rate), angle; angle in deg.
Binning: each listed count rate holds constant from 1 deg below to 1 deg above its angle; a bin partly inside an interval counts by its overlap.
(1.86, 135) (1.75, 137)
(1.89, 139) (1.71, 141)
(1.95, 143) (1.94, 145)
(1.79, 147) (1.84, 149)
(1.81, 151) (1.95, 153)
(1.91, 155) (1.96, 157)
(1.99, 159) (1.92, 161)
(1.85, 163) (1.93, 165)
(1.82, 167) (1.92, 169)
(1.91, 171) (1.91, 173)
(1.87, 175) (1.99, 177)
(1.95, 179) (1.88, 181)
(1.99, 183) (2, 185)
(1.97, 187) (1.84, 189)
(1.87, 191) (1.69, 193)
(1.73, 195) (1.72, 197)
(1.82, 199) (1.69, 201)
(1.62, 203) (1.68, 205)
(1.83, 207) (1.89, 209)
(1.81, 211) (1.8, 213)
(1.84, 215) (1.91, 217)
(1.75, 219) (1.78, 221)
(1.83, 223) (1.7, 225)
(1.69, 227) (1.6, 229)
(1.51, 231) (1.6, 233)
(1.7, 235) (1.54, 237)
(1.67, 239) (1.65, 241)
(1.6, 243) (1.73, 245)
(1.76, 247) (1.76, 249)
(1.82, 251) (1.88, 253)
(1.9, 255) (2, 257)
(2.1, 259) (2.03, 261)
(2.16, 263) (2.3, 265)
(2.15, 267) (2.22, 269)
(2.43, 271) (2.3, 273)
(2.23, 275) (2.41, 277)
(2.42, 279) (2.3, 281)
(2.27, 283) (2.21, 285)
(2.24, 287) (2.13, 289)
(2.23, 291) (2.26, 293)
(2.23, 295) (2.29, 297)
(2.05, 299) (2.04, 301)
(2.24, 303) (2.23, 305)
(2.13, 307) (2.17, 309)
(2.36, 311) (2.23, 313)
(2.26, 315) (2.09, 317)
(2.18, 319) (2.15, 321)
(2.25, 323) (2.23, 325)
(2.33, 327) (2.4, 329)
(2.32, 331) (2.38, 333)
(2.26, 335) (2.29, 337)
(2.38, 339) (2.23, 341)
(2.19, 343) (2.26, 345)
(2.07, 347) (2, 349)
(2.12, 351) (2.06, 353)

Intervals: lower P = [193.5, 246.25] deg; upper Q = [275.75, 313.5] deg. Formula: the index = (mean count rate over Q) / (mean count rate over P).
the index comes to 1.3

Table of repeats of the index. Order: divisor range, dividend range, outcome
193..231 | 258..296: 1.28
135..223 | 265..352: 1.21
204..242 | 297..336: 1.29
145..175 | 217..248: 0.89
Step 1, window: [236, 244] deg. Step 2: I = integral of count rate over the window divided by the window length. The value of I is 1.61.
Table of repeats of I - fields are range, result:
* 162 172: 1.89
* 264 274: 2.28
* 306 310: 2.15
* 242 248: 1.7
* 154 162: 1.95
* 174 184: 1.94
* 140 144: 1.83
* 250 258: 1.9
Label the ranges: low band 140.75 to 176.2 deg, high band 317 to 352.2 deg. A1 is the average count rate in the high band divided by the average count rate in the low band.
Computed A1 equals 1.18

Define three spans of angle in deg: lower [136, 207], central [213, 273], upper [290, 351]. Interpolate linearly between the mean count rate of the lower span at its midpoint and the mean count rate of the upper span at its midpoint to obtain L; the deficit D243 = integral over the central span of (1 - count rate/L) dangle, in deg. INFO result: 5.33 deg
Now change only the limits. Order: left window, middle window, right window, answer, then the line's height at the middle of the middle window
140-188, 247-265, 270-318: 1.5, 2.14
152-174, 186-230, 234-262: 1.8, 1.85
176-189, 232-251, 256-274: 4.0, 2.12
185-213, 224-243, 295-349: 2.8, 1.91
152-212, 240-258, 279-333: 2.4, 2.06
